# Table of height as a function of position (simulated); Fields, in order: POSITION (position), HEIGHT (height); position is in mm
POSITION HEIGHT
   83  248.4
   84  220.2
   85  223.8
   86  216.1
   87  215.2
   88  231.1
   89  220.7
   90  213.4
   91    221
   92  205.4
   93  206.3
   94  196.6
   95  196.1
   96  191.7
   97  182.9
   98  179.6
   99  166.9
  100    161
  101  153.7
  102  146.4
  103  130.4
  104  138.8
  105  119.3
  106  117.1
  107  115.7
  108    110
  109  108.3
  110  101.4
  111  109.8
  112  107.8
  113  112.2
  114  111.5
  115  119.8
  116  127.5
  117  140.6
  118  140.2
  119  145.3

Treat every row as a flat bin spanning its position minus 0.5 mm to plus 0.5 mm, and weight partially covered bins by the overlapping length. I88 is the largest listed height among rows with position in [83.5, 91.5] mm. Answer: 231.1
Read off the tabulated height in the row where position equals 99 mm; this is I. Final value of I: 166.9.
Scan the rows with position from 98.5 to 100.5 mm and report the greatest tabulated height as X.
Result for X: 166.9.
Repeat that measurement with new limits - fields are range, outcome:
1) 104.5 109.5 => 119.3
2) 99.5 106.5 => 161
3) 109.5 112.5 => 109.8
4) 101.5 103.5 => 146.4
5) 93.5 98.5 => 196.6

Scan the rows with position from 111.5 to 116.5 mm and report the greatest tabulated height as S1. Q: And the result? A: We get 127.5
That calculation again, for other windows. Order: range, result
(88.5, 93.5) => 221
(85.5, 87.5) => 216.1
